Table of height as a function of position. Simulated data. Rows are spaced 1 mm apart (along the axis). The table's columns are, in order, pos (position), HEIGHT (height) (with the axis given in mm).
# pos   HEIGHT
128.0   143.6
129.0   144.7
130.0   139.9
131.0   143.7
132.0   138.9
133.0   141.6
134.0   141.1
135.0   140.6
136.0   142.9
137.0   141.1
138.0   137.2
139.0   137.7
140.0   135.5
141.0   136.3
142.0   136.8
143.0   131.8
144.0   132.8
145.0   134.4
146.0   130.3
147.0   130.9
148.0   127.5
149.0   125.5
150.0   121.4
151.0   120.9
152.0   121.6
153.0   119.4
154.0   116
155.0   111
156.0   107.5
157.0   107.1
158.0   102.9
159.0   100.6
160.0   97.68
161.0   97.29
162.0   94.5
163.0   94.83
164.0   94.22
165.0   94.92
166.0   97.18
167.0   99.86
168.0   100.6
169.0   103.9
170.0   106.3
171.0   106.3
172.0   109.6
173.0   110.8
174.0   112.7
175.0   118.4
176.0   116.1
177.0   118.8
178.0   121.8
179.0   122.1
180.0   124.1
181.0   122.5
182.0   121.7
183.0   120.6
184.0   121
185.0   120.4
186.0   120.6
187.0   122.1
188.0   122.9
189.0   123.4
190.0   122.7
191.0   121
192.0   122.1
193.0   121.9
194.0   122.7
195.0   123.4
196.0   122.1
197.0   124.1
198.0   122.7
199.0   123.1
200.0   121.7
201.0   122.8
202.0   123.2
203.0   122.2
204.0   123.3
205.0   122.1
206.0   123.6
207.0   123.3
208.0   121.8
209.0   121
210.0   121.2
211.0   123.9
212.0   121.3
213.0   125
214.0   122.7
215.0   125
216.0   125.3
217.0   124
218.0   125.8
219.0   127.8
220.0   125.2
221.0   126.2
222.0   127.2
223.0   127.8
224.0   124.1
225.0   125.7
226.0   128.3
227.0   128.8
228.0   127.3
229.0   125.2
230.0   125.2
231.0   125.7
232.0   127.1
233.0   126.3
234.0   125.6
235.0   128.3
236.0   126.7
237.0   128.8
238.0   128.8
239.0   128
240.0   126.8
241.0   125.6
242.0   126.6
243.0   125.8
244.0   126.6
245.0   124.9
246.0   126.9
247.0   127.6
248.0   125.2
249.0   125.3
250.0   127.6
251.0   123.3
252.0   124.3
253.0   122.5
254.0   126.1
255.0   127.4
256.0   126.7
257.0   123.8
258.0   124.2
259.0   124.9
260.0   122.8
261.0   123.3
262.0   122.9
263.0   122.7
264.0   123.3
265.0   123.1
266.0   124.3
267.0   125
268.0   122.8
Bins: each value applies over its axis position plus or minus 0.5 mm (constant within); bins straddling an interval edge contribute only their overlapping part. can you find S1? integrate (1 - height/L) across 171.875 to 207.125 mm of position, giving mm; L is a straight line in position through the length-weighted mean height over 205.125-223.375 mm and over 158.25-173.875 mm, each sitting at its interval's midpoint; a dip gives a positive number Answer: -2.83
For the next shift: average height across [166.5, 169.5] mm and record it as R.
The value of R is 101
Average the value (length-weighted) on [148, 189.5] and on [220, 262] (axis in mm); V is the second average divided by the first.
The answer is 1.1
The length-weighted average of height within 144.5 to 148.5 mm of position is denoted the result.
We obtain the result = 131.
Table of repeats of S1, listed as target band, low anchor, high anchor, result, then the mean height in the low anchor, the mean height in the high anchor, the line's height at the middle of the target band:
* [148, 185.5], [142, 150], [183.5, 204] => 4.6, 130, 122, 127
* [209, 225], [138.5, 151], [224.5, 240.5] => 0.4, 131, 127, 128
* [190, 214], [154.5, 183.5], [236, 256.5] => -1.4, 108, 126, 116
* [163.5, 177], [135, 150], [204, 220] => 2.5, 134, 124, 130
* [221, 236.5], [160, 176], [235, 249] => -0.5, 103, 127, 123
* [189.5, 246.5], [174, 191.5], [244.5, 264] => -0.9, 121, 125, 123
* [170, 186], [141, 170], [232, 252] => -0.1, 113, 127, 116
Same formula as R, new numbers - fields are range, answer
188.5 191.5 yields 122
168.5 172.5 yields 107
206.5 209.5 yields 122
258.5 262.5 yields 123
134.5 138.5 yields 140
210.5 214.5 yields 123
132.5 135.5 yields 141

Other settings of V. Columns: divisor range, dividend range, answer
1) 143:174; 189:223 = 1.11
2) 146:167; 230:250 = 1.16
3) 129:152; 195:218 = 0.91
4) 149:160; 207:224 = 1.10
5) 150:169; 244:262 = 1.19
